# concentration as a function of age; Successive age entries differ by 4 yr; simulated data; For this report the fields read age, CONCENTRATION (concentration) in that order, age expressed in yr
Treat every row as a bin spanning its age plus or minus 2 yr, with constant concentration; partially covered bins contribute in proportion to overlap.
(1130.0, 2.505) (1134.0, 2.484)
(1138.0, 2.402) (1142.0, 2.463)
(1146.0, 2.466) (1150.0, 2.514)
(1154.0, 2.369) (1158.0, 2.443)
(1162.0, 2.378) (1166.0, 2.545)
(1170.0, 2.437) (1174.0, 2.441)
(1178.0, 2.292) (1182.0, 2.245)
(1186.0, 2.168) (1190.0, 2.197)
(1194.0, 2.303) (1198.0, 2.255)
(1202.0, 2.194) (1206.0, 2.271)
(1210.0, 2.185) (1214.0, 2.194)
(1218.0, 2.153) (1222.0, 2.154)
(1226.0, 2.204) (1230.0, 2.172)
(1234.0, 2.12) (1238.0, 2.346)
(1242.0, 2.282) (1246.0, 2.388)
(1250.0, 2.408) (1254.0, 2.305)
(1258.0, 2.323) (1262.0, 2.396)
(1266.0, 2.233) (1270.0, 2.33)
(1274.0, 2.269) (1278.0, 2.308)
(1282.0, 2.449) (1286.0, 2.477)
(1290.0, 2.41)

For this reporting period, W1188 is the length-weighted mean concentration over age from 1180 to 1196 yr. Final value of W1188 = 2.23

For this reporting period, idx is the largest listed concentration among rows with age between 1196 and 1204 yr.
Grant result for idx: 2.255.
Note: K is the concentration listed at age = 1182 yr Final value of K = 2.245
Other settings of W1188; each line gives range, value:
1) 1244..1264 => 2.36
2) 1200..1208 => 2.23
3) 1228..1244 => 2.23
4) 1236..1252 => 2.36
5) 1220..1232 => 2.18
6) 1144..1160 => 2.45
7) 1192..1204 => 2.25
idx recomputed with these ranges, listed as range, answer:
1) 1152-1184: 2.545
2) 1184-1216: 2.303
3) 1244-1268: 2.408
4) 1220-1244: 2.346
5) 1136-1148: 2.466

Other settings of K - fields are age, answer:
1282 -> 2.449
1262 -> 2.396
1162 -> 2.378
